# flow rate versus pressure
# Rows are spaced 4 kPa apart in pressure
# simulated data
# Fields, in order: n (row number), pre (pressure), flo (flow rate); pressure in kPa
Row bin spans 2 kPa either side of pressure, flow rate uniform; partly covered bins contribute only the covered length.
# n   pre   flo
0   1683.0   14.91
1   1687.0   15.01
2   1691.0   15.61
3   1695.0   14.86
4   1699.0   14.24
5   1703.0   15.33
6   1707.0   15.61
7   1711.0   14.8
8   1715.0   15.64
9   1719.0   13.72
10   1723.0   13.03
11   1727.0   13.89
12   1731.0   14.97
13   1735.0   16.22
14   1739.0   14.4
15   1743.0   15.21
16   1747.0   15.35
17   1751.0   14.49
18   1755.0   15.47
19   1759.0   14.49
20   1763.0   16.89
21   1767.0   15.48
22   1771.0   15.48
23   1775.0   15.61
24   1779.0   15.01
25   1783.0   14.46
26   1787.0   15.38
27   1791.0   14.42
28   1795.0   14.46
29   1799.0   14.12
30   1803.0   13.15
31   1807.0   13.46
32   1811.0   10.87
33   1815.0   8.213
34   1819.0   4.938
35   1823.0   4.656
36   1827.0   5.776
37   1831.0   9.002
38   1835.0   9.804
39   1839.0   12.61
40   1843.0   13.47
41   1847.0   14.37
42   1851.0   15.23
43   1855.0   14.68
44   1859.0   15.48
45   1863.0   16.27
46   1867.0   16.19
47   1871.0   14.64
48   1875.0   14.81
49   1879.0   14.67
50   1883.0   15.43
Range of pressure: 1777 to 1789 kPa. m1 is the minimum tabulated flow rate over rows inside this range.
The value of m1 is 14.46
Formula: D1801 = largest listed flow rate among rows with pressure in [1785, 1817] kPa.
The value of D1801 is 15.38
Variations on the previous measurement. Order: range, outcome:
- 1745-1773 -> 16.89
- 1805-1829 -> 13.46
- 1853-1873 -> 16.27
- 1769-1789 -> 15.61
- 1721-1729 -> 13.89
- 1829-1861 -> 15.48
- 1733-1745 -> 16.22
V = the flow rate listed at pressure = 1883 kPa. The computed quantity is 15.43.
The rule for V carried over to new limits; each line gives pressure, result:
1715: 15.64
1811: 10.87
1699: 14.24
